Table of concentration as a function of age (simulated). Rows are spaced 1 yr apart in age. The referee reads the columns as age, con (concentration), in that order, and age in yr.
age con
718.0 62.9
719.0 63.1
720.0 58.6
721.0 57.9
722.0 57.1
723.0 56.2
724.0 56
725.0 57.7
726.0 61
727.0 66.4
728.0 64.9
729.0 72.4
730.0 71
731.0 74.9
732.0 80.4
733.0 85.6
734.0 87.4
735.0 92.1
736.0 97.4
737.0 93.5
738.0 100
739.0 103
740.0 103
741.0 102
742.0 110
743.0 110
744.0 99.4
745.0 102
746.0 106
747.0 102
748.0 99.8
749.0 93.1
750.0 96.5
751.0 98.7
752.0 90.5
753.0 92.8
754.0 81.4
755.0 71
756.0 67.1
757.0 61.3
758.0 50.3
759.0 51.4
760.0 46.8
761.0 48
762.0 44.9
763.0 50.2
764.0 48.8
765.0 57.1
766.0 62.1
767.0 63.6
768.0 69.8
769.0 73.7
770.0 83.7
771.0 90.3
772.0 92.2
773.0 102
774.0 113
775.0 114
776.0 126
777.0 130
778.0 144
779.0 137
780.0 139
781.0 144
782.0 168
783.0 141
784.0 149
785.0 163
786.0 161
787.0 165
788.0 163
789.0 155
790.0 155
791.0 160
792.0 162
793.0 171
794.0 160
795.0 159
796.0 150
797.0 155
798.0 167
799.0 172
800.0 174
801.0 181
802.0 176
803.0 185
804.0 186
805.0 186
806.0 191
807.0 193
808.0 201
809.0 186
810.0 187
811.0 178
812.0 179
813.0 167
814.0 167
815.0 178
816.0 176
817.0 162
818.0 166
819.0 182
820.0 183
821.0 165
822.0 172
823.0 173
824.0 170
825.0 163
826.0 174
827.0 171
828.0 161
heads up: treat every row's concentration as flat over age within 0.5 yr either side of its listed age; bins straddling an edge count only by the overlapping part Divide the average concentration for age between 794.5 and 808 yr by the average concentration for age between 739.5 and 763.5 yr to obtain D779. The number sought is 2.13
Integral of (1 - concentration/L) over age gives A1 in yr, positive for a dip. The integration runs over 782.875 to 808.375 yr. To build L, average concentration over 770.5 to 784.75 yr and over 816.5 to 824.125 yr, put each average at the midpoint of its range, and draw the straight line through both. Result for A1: -3.8 yr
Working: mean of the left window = 128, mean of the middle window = 169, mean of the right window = 172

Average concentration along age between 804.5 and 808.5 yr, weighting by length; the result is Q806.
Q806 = 193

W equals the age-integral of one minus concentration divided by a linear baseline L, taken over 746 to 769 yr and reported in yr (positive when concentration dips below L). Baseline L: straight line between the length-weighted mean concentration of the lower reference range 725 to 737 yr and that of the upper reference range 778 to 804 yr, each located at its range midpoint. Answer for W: 8.3 yr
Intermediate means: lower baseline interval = 77.4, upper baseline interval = 161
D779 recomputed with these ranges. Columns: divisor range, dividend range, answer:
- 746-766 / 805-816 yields 2.54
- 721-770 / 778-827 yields 2.17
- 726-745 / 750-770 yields 0.74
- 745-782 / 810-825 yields 1.95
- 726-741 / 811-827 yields 2.03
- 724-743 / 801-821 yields 2.13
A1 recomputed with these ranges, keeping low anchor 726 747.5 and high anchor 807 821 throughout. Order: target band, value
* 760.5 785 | 6.1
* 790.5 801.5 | -0.5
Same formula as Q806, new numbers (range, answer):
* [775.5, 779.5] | 134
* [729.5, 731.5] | 73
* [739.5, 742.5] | 105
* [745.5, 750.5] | 99.5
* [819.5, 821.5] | 174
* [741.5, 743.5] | 110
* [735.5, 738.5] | 97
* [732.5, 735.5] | 88.4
